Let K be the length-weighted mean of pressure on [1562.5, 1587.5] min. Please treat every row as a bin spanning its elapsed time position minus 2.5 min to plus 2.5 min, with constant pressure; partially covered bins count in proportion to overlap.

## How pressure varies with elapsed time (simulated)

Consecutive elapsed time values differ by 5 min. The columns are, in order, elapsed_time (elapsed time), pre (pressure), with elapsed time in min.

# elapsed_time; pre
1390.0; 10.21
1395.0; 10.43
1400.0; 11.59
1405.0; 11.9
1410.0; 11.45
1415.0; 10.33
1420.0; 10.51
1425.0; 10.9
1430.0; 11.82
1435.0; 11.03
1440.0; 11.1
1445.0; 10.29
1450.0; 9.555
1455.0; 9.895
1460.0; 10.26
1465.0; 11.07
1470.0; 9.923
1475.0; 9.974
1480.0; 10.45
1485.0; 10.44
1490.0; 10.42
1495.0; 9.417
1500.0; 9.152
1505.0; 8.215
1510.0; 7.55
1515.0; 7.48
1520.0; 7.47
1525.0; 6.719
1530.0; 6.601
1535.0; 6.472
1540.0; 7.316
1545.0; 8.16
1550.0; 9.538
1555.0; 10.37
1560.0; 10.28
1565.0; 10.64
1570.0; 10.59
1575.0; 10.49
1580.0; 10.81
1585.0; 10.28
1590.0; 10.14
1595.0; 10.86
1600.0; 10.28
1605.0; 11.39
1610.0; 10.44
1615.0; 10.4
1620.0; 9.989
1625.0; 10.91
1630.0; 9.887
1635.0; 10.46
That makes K 10.6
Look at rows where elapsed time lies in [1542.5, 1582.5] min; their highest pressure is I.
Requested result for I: 10.81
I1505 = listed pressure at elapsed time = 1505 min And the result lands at 8.215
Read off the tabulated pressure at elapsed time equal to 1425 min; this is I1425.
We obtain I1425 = 10.9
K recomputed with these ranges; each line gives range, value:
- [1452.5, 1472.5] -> 10.3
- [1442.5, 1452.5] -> 9.92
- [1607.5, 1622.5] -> 10.3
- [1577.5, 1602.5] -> 10.5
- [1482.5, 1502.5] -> 9.86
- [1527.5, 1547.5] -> 7.14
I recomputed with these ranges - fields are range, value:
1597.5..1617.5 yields 11.39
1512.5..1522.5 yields 7.48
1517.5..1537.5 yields 7.47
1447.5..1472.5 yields 11.07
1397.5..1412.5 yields 11.9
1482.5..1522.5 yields 10.44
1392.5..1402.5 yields 11.59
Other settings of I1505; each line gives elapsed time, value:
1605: 11.39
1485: 10.44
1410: 11.45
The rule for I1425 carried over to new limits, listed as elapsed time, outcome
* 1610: 10.44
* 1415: 10.33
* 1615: 10.4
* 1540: 7.316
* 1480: 10.45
